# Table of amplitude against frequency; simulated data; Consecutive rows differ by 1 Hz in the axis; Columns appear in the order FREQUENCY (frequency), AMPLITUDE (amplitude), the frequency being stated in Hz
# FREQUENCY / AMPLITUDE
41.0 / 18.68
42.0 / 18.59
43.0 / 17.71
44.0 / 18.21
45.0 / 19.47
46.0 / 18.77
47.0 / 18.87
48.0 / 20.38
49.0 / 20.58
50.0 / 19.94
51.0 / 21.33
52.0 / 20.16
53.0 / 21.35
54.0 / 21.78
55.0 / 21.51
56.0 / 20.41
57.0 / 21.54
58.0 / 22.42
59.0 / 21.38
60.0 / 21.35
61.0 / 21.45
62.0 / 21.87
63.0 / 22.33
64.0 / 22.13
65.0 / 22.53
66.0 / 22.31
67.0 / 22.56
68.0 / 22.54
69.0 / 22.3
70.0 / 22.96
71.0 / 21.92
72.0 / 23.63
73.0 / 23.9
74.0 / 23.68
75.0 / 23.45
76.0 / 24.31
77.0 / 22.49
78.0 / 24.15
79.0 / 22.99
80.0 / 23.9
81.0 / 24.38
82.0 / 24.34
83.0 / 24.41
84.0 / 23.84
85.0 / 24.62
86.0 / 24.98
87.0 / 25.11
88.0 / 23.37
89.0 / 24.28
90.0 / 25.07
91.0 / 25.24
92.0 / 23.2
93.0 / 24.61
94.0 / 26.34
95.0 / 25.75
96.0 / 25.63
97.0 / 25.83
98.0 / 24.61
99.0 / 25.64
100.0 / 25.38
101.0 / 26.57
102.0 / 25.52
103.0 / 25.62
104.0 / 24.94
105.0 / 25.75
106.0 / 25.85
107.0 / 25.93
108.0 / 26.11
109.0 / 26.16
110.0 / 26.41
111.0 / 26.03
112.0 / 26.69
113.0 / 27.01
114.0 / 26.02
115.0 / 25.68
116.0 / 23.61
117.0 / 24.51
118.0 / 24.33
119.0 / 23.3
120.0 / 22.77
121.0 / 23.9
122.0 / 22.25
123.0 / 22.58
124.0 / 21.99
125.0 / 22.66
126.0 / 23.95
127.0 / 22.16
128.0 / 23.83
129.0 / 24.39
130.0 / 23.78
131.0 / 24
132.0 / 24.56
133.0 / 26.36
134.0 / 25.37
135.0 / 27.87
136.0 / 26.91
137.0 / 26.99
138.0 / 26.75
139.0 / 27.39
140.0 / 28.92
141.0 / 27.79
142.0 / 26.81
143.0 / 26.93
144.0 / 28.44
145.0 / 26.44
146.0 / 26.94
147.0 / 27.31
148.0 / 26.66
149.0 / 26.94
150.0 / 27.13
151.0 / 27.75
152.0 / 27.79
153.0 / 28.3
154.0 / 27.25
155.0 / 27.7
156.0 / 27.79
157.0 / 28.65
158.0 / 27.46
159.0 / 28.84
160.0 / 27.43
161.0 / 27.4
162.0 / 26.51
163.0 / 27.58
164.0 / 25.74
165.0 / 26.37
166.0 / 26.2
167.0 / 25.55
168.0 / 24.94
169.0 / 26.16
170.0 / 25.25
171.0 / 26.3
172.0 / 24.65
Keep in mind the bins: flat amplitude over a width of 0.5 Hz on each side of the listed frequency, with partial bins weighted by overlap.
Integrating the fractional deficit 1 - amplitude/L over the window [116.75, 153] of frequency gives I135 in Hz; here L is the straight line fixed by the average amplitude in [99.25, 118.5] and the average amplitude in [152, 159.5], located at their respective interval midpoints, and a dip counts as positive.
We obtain 1.9 Hz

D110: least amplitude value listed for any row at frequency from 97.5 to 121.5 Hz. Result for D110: 22.77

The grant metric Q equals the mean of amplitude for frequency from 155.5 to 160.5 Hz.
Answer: 28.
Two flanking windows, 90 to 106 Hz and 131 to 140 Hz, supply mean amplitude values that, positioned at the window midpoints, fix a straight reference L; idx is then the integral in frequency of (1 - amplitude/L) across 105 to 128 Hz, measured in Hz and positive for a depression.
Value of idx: 1.2 Hz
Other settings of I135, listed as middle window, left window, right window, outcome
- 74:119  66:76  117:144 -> -2.09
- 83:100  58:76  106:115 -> -0.18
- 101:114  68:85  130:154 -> -0.46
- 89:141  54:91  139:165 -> 0.44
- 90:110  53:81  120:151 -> -1.27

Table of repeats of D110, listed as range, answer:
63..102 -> 21.92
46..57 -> 18.77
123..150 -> 21.99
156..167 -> 25.55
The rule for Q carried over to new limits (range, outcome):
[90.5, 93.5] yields 24.3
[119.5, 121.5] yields 23.3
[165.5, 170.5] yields 25.6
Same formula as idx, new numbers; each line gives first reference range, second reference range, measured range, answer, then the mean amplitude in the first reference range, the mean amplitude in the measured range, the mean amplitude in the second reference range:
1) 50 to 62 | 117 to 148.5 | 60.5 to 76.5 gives -0.6 Hz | 21.3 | 22.7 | 25.3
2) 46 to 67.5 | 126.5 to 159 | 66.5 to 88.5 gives -1.0 Hz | 21.3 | 23.6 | 26.7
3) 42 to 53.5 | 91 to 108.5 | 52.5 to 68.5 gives -0.6 Hz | 19.7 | 21.8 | 25.5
